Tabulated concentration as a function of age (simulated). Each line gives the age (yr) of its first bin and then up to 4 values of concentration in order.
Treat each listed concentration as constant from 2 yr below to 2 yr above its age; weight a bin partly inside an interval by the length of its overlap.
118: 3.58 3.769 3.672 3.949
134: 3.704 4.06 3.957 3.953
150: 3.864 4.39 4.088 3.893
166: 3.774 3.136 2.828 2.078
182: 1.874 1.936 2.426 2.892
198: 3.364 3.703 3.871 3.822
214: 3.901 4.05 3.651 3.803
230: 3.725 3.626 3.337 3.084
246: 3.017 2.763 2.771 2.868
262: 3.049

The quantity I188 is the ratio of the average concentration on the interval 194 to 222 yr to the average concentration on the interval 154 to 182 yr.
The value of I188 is 1.1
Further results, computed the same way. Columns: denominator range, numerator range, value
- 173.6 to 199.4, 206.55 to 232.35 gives 1.57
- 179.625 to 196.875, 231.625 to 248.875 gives 1.39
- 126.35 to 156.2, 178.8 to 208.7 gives 0.72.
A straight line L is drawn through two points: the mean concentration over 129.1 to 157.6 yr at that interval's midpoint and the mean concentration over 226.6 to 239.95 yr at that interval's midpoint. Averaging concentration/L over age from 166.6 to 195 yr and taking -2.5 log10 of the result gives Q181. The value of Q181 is 0.46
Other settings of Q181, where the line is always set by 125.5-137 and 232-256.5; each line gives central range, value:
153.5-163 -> -0.13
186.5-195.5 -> 0.33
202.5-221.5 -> -0.17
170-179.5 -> 0.33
